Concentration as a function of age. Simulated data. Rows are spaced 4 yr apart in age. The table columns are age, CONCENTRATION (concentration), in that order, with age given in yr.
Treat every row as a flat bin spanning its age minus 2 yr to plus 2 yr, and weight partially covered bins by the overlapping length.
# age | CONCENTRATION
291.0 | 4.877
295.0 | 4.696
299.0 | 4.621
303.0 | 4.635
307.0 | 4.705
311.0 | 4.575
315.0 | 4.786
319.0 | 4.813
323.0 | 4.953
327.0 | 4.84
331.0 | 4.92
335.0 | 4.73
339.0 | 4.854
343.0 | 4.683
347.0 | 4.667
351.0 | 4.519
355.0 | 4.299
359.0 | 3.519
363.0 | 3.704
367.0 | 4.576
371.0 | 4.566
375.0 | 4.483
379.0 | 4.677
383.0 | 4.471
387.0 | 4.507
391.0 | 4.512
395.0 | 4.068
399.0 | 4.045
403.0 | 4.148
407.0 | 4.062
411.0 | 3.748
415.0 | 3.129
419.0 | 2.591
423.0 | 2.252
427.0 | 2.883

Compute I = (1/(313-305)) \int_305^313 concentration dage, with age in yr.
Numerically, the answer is 4.64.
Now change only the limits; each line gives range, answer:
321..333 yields 4.9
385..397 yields 4.36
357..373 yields 4.09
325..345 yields 4.81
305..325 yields 4.77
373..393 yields 4.53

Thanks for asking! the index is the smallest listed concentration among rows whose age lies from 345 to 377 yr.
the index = 3.519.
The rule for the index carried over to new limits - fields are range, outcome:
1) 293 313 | 4.575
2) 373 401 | 4.045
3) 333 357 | 4.299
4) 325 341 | 4.73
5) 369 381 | 4.483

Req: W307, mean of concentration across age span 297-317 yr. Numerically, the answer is 4.66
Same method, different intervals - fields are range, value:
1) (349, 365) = 4.01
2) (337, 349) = 4.73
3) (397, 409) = 4.08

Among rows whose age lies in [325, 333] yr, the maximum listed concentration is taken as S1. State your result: 4.92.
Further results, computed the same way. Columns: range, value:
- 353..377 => 4.576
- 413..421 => 3.129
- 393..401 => 4.068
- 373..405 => 4.677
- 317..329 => 4.953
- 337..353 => 4.854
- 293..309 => 4.705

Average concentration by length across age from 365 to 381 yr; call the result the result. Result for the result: 4.58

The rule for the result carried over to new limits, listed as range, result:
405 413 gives 3.91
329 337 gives 4.83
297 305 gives 4.63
